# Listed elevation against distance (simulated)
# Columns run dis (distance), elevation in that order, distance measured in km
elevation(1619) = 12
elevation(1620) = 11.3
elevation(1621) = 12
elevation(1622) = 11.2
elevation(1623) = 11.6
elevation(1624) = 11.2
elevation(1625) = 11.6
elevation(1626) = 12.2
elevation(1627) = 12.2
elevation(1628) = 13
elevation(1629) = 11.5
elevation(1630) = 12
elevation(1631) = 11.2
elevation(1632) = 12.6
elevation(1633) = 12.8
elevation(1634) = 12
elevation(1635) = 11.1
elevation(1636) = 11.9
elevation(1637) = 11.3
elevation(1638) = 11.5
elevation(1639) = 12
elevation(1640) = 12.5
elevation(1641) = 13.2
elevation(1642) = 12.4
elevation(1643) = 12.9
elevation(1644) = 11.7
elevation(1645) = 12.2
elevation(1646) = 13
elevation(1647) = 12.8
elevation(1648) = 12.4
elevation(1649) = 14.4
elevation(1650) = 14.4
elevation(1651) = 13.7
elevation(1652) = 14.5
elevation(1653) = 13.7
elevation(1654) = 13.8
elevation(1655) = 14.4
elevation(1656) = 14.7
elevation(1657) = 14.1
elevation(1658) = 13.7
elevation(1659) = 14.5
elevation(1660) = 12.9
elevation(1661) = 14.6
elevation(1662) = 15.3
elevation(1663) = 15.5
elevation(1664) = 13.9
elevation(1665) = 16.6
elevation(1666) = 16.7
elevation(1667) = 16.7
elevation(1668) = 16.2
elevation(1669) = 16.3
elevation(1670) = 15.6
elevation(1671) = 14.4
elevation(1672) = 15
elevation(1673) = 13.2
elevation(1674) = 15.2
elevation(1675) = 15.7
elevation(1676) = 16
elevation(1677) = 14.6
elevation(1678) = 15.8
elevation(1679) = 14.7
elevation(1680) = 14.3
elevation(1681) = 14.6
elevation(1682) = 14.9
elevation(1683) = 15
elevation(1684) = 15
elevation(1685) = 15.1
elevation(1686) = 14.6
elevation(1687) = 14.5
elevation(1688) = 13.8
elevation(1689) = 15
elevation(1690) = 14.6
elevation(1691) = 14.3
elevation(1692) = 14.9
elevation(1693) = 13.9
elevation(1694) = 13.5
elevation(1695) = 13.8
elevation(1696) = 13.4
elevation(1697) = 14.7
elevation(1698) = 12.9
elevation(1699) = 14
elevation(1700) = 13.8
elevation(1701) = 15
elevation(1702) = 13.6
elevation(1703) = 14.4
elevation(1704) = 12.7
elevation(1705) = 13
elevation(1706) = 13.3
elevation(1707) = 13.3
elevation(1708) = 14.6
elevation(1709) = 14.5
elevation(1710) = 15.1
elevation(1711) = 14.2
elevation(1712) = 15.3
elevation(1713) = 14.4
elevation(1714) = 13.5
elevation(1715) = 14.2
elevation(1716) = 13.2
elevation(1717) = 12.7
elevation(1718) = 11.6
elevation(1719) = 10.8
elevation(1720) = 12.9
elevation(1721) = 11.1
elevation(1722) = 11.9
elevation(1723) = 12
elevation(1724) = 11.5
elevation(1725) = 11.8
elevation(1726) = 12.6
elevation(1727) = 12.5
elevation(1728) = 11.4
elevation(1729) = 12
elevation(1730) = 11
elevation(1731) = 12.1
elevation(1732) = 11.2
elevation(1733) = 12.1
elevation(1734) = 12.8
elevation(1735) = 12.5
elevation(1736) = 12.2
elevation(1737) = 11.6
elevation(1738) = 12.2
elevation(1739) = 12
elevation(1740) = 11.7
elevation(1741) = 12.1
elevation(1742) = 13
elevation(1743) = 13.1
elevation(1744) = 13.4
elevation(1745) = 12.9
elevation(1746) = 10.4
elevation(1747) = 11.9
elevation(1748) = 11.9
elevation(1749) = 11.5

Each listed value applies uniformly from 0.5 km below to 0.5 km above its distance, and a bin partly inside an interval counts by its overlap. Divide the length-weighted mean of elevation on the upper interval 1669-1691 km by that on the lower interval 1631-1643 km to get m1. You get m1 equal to 1.23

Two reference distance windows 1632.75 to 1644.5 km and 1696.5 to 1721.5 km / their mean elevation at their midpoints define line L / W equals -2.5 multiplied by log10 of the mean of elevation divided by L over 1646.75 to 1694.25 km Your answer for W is -0.15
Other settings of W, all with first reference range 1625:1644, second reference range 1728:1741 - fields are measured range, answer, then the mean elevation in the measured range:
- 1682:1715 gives -0.182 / 14.2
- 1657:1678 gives -0.247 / 15.1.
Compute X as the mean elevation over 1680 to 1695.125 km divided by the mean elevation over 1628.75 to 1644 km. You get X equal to 1.20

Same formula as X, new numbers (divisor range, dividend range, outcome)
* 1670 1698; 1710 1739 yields 0.85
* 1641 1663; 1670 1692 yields 1.08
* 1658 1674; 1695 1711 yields 0.92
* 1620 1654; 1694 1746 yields 1.04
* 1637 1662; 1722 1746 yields 0.91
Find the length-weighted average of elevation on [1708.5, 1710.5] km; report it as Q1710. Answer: 14.8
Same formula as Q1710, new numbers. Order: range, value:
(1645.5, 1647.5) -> 12.9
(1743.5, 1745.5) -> 13.2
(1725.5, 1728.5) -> 12.2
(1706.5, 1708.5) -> 13.9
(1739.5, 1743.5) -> 12.5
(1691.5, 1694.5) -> 14.1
